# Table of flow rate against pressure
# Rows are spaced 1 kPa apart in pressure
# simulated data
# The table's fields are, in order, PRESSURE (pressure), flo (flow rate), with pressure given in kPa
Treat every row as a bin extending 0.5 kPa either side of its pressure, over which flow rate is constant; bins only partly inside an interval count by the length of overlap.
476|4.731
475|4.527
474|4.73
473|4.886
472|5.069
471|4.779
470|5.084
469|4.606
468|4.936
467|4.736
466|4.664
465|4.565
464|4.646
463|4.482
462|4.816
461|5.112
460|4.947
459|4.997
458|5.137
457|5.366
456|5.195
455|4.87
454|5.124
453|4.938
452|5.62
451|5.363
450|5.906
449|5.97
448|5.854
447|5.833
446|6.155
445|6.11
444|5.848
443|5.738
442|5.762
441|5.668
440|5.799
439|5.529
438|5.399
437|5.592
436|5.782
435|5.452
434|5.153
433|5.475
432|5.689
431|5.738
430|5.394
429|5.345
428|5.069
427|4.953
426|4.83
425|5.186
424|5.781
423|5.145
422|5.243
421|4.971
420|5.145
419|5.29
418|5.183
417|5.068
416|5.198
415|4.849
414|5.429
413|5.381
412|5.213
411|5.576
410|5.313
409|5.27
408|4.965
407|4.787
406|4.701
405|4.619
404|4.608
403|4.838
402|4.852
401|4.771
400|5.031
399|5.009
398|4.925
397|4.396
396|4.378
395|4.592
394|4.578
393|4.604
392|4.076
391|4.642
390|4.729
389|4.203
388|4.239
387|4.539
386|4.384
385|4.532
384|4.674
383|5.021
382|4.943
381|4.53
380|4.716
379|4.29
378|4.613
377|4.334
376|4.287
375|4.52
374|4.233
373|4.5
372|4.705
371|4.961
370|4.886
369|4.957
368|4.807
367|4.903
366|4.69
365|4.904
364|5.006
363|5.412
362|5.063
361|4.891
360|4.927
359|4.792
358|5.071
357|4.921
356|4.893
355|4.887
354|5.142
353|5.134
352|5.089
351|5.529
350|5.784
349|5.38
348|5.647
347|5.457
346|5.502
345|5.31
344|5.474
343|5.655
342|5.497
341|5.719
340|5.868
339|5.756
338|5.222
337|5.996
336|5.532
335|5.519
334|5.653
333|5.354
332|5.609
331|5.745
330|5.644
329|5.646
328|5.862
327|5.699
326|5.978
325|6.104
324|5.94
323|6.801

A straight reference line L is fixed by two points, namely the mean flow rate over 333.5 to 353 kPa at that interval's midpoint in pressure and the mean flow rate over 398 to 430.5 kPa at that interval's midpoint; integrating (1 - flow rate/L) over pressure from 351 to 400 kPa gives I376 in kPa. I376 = 5.6 kPa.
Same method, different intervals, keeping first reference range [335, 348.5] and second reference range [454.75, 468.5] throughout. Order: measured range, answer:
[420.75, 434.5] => -0.5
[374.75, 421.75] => 4.2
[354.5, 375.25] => 2.3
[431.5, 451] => -2.7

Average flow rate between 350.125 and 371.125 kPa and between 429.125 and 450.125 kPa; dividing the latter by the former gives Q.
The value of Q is 1.1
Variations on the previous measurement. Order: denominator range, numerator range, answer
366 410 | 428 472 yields 1.14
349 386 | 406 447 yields 1.11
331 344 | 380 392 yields 0.81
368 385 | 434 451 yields 1.24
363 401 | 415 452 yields 1.18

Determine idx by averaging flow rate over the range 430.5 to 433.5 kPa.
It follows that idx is 5.63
